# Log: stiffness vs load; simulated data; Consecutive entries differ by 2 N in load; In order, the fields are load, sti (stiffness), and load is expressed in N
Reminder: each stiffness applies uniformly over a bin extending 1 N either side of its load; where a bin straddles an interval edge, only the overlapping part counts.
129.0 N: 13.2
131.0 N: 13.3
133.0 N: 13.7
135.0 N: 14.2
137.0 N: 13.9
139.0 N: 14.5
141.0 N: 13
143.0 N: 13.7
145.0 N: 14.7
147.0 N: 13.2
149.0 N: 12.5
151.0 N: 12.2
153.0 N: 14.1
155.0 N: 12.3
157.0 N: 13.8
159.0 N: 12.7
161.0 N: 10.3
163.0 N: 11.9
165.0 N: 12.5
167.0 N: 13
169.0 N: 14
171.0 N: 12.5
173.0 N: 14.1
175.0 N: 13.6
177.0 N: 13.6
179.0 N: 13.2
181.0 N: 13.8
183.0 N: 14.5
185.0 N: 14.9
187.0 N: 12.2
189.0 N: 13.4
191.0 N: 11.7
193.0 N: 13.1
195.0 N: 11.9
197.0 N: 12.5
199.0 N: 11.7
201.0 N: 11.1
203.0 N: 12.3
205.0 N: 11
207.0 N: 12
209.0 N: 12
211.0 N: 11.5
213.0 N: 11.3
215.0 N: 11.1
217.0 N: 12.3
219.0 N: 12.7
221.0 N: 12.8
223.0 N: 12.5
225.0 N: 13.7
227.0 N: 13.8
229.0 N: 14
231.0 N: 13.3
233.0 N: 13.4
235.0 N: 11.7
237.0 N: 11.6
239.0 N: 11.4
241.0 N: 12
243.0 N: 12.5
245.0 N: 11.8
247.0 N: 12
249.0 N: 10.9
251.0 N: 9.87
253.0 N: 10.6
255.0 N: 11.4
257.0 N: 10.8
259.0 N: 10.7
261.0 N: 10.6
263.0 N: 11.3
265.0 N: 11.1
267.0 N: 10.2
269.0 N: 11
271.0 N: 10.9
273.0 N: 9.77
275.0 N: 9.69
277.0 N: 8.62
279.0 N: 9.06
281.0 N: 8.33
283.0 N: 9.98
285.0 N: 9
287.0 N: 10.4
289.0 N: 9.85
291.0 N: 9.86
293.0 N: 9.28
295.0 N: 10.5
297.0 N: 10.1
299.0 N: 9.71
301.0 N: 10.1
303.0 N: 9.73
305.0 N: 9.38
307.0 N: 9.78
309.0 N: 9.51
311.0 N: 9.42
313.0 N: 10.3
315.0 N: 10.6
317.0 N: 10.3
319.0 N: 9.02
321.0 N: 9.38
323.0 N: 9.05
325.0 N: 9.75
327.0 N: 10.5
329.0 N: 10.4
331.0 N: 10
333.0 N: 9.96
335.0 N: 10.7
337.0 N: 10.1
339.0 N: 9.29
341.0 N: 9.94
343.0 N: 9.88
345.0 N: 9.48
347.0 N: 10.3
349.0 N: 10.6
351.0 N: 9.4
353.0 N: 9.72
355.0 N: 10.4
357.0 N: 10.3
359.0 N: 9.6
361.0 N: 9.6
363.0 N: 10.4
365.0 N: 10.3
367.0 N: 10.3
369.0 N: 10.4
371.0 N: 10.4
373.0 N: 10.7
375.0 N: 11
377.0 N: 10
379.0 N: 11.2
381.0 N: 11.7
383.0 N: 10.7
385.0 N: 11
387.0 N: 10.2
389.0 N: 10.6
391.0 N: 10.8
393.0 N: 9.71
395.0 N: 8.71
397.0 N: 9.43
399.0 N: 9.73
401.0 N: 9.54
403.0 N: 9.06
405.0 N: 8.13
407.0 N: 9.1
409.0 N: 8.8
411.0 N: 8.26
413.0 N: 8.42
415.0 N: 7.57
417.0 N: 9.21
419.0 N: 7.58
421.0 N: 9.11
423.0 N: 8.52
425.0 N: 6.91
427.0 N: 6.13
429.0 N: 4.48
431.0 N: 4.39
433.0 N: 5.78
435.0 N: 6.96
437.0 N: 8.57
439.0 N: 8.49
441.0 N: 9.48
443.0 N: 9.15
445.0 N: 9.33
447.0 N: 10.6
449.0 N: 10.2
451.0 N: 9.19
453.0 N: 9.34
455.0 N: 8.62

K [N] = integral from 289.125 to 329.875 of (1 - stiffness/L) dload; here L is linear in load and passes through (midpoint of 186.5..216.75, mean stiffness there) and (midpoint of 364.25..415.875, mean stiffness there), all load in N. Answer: 3.41 N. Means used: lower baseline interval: 11.9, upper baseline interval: 9.84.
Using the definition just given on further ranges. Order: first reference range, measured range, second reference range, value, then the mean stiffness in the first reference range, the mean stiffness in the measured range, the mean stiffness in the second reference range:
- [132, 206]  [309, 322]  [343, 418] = 1.2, 13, 9.81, 9.86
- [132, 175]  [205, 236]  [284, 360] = -1.6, 13.2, 12.5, 9.88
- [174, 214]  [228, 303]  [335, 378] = 5.1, 12.6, 10.7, 10.1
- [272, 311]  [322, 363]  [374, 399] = 0.3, 9.61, 9.96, 10.4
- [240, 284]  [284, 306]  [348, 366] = 1.3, 10.6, 9.81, 10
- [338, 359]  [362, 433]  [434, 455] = 2.7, 9.92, 9.17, 9.11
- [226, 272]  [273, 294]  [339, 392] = 3.4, 11.6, 9.42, 10.3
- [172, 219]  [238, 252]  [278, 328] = -0.3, 12.6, 11.5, 9.72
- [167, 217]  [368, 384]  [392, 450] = -2.8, 12.6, 10.8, 8.32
